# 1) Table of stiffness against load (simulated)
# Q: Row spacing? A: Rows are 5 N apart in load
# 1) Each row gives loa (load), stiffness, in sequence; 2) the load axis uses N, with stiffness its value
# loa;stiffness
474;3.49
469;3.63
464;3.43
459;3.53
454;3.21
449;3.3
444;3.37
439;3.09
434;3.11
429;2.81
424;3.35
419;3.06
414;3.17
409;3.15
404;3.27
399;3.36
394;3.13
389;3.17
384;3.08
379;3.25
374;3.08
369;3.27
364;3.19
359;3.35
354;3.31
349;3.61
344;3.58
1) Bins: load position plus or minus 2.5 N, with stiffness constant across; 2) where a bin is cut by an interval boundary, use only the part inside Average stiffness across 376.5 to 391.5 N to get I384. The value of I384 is 3.17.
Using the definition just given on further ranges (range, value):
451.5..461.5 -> 3.37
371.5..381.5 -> 3.17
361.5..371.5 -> 3.23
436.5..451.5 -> 3.25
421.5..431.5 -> 3.08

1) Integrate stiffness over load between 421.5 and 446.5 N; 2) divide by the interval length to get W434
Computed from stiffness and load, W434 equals 3.15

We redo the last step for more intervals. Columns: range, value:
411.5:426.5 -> 3.19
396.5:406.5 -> 3.32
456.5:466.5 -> 3.48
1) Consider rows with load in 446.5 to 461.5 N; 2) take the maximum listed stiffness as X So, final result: 3.53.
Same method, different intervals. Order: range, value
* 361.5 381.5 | 3.27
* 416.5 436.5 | 3.35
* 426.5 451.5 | 3.37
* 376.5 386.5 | 3.25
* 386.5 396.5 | 3.17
